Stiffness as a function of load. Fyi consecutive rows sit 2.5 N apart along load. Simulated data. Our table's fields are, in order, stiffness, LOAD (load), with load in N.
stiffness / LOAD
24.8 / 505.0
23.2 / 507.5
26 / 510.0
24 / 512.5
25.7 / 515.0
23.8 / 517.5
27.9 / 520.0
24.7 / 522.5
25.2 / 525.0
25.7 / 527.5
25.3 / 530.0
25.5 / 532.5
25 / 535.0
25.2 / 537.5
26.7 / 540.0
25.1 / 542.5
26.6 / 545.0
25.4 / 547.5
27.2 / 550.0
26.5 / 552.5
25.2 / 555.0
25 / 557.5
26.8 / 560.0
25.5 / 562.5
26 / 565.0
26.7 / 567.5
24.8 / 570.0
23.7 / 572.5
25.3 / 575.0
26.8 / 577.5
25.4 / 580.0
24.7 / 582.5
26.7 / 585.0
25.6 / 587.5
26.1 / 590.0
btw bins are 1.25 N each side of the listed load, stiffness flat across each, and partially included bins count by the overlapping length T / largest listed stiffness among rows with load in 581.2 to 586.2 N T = 26.7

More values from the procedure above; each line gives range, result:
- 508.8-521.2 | 27.9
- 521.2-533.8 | 25.7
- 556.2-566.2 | 26.8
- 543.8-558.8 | 27.2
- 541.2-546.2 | 26.6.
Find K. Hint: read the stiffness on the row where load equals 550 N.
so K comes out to 27.2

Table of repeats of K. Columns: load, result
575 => 25.3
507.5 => 23.2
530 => 25.3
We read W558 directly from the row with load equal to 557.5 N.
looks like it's 25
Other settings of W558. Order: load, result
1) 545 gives 26.6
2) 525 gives 25.2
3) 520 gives 27.9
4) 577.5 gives 26.8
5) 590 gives 26.1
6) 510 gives 26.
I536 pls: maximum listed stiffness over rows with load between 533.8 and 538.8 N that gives 25.2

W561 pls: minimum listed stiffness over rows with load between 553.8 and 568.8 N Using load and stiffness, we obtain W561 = 25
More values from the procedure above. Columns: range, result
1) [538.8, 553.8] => 25.1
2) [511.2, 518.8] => 23.8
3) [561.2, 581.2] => 23.7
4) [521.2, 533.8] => 24.7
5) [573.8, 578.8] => 25.3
